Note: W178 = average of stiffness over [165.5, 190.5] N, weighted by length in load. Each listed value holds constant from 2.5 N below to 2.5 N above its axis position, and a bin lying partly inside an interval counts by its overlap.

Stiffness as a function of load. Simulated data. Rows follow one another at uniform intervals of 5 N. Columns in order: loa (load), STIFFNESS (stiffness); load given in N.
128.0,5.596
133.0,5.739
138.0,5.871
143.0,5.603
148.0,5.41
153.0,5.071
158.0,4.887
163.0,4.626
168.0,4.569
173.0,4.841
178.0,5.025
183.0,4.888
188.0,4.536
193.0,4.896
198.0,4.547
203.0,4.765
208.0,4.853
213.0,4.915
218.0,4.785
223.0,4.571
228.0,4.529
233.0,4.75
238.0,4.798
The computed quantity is 4.77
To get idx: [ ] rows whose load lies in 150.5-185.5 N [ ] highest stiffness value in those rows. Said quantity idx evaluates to 5.071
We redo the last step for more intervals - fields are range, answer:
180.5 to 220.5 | 4.915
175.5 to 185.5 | 5.025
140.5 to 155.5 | 5.603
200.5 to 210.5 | 4.853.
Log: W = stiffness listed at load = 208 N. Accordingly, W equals 4.853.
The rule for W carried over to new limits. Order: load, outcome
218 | 4.785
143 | 5.603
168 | 4.569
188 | 4.536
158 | 4.887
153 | 5.071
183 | 4.888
